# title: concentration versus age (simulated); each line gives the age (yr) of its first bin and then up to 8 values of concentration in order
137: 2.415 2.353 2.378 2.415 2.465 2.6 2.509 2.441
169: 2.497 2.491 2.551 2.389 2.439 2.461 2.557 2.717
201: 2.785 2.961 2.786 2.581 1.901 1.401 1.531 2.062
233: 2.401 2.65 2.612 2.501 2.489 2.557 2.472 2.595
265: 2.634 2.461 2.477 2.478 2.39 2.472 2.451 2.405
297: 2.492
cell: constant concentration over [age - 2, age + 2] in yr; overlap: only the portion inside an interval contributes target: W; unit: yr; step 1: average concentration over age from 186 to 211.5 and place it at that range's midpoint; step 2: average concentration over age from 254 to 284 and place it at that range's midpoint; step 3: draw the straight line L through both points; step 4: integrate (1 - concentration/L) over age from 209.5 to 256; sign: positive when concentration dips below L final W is 6.0 yr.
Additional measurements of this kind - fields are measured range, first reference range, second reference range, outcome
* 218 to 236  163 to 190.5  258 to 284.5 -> 4.3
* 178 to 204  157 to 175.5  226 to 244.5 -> -1.2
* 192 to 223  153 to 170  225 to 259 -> 0.0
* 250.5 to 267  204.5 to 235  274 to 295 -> -1.6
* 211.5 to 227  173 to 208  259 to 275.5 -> 4.5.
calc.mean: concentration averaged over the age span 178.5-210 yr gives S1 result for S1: 2.63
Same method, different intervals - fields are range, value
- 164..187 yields 2.47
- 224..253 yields 2.36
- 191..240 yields 2.37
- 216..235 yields 1.86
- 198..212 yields 2.82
